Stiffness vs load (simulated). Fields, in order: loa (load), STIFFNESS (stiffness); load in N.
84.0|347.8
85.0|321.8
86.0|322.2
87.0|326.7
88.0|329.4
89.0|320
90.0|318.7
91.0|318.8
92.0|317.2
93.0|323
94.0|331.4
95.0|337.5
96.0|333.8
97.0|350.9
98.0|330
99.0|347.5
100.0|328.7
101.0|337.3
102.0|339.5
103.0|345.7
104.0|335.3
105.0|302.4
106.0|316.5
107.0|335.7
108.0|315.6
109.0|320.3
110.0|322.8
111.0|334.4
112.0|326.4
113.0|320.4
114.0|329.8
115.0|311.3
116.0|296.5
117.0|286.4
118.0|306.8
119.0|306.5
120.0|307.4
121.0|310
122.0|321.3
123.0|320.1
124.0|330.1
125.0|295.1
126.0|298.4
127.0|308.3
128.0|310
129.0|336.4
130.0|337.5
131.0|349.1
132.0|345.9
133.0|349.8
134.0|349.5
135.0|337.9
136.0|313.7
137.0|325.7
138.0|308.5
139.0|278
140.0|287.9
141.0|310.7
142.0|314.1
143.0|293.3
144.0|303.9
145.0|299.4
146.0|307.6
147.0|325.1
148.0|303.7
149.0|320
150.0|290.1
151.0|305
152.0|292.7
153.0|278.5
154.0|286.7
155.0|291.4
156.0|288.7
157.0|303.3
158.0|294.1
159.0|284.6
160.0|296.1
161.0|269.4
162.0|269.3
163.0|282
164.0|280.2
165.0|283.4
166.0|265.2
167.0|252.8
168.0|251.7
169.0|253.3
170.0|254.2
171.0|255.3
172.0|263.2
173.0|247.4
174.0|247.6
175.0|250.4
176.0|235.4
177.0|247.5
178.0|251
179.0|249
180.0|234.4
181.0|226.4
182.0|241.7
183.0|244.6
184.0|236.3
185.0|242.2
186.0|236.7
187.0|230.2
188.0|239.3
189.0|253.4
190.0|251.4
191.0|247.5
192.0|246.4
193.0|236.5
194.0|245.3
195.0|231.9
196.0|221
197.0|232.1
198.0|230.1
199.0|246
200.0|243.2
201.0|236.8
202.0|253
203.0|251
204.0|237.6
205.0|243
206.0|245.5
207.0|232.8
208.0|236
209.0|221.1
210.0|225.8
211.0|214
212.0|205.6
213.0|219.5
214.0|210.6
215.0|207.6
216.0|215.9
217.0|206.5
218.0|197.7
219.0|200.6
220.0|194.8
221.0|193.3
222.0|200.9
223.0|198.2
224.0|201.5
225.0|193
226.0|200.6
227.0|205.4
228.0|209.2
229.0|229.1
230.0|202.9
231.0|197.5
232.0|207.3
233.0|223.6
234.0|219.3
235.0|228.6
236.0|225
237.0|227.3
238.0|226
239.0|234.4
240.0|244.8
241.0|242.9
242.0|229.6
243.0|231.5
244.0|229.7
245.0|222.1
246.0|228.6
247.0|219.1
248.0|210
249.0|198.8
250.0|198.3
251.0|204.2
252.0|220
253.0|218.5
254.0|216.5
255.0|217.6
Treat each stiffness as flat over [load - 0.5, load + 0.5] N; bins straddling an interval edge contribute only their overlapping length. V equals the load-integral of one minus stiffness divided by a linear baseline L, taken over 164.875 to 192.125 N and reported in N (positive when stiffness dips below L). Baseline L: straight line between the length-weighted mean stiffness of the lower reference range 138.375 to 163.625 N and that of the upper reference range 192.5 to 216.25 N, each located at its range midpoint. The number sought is 1.52 N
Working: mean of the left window 295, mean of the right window 231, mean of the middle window 247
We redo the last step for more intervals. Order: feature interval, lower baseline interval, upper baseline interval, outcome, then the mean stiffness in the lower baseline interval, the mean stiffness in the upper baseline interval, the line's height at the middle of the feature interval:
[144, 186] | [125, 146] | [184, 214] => 1.38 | 317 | 236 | 279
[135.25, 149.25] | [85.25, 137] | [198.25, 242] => -0.58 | 324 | 220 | 295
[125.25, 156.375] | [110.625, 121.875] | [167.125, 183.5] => -2.82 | 312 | 247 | 285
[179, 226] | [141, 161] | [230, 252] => 4.99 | 298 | 221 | 254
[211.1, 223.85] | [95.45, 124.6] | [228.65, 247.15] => 1.91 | 323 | 225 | 240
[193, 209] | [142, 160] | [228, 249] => 1.06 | 299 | 223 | 255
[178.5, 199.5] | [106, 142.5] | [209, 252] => 1.27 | 318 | 214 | 255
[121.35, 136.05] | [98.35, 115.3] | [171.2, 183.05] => -1.23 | 328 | 245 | 302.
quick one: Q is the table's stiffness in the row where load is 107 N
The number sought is 335.7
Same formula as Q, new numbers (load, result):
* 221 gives 193.3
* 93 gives 323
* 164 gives 280.2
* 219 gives 200.6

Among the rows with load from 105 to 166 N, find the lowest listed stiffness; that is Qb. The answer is 265.2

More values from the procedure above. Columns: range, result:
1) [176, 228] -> 193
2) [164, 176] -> 235.4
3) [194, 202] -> 221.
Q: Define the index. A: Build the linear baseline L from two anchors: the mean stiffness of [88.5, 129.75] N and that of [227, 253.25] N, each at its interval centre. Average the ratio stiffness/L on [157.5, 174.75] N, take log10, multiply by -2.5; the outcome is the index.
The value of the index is 0.04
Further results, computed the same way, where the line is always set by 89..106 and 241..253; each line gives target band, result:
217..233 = 0.159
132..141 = -0.065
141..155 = -0.032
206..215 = 0.114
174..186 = 0.115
